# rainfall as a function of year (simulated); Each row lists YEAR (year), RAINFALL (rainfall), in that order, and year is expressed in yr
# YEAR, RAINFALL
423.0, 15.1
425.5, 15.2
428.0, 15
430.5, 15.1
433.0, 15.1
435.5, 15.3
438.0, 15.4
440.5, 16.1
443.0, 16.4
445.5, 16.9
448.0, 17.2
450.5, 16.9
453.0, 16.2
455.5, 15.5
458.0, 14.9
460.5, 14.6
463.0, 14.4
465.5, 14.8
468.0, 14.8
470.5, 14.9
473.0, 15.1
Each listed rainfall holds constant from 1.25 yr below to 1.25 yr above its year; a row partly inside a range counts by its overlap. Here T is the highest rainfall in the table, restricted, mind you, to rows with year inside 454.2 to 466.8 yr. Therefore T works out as 15.5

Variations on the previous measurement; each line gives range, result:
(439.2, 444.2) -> 16.4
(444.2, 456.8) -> 17.2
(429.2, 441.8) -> 16.1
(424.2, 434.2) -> 15.2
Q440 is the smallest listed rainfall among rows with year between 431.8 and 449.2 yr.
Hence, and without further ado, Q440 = 15.1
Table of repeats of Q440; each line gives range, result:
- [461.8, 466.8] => 14.4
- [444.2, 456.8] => 15.5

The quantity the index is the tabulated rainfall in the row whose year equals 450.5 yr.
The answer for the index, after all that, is 16.9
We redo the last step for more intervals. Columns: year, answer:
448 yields 17.2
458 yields 14.9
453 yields 16.2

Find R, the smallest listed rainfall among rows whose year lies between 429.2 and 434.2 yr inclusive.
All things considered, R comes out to 15.1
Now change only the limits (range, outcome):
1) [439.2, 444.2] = 16.1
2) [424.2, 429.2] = 15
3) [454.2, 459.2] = 14.9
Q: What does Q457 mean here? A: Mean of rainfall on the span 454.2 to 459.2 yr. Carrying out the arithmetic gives 15.2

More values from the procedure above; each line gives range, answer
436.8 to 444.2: 16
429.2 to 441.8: 15.4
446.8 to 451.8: 17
